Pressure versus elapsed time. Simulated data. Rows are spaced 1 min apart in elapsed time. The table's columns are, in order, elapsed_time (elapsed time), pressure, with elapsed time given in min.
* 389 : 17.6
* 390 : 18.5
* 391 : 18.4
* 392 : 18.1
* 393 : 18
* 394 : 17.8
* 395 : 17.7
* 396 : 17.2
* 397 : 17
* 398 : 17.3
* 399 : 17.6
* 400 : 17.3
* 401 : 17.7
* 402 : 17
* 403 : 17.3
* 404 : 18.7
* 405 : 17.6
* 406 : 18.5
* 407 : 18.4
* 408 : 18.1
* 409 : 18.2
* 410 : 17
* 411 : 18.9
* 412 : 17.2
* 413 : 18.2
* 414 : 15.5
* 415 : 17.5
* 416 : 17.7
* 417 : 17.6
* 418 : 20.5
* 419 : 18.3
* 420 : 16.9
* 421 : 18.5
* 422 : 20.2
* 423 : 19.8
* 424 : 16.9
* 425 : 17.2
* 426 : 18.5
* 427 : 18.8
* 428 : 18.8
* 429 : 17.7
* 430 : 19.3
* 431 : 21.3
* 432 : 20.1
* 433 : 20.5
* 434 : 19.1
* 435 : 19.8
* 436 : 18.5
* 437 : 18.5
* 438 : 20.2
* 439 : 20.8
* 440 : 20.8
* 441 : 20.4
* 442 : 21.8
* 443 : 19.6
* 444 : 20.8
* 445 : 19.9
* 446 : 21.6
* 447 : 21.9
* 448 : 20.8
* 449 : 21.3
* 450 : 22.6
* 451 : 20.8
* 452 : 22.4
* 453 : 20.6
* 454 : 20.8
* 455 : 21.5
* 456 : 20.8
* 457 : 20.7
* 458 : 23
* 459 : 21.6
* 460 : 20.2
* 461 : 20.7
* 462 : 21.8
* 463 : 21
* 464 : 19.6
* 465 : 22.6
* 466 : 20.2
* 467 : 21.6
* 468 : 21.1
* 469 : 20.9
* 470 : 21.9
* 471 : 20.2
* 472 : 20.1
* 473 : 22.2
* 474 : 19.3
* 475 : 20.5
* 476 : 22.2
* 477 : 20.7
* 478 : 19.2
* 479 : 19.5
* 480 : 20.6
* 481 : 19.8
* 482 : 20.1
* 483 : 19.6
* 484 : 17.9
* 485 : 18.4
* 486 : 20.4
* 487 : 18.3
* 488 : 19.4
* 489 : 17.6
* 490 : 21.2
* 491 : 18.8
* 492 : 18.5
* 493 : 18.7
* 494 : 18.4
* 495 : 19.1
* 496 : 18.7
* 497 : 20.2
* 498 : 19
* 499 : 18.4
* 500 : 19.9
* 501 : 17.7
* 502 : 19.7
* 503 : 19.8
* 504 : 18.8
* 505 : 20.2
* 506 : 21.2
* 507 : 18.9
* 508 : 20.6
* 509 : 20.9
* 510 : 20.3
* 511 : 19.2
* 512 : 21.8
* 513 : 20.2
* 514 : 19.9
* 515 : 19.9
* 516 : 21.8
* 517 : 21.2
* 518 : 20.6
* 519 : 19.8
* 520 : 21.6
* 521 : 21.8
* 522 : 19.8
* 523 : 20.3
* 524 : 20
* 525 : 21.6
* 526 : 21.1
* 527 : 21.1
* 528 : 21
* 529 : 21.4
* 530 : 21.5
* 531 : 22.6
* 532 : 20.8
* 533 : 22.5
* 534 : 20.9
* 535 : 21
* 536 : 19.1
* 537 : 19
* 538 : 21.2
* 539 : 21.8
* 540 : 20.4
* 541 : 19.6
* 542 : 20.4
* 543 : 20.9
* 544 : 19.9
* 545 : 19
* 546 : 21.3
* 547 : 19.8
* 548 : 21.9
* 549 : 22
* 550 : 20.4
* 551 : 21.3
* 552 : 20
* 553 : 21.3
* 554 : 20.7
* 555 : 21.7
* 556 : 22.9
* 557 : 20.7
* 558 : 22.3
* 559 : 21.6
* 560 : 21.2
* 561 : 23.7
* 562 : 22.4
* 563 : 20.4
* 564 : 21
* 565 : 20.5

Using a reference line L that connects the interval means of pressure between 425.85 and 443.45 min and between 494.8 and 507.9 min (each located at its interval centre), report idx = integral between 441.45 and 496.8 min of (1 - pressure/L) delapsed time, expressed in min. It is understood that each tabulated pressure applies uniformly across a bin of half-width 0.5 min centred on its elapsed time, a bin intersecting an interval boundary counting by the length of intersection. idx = -2.5 min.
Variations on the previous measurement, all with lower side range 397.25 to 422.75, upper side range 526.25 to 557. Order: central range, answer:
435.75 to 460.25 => -2.8 min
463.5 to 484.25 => -1.2 min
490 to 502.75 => 0.5 min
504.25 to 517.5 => -0.1 min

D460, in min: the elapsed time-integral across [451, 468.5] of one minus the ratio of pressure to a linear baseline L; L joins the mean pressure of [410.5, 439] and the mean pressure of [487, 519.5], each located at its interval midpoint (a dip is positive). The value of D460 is -1.9 min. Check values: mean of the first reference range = 18.7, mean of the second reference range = 19.7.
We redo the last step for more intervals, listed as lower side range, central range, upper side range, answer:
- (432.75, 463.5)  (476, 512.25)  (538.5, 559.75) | 2.4 min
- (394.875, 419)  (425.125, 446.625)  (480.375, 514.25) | -1.8 min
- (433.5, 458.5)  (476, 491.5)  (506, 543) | 0.9 min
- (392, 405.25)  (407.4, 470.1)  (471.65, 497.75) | -4.5 min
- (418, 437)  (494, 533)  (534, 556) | -0.2 min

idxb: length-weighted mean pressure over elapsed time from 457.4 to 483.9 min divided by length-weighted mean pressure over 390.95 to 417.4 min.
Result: 1.2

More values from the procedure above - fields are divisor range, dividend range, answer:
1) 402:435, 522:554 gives 1.13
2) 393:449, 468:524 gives 1.06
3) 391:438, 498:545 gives 1.12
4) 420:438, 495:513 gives 1.04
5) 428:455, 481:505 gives 0.93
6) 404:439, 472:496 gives 1.05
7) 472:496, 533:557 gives 1.06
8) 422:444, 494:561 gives 1.06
